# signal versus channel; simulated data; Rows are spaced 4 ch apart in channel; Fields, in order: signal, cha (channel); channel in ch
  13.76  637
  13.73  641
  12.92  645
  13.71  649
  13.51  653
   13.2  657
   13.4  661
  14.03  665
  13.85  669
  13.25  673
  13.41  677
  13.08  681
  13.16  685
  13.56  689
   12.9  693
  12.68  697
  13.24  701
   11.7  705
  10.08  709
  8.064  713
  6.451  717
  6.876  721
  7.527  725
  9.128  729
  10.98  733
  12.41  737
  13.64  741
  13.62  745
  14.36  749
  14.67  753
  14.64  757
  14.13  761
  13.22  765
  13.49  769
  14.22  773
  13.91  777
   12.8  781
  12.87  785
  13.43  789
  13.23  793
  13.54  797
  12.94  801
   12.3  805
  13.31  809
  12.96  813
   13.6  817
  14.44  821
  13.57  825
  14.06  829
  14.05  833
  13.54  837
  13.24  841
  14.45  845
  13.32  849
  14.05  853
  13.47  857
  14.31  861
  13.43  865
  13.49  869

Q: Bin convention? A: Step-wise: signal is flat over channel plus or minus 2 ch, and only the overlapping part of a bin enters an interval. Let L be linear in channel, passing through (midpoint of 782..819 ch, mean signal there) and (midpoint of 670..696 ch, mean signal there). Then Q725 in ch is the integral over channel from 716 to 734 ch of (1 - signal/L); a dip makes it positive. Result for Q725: 6.9 ch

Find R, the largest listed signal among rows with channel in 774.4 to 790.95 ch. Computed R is 13.91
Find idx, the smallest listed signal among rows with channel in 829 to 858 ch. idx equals 13.24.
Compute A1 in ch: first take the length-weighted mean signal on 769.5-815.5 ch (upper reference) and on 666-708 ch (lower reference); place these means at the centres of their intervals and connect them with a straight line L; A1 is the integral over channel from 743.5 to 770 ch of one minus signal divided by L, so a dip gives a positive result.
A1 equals -1.8 ch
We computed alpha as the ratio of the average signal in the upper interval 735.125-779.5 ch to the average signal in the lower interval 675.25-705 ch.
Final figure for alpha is 1.1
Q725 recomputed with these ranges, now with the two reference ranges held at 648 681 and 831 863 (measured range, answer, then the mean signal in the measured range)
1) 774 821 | 1.63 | 13.2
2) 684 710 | 1.96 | 12.5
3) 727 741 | 2.45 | 11.2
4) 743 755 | -0.50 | 14.2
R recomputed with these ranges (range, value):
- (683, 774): 14.67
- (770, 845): 14.45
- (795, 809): 13.54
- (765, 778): 14.22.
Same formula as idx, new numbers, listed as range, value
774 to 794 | 12.8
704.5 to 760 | 6.451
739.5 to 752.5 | 13.62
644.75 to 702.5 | 12.68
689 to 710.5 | 10.08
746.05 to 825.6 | 12.3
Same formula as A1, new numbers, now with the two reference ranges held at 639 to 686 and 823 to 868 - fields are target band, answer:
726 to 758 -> 2.07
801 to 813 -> 0.74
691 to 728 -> 9.84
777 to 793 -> 0.58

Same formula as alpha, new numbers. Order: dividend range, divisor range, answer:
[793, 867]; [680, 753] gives 1.19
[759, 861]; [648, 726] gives 1.14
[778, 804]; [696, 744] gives 1.28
